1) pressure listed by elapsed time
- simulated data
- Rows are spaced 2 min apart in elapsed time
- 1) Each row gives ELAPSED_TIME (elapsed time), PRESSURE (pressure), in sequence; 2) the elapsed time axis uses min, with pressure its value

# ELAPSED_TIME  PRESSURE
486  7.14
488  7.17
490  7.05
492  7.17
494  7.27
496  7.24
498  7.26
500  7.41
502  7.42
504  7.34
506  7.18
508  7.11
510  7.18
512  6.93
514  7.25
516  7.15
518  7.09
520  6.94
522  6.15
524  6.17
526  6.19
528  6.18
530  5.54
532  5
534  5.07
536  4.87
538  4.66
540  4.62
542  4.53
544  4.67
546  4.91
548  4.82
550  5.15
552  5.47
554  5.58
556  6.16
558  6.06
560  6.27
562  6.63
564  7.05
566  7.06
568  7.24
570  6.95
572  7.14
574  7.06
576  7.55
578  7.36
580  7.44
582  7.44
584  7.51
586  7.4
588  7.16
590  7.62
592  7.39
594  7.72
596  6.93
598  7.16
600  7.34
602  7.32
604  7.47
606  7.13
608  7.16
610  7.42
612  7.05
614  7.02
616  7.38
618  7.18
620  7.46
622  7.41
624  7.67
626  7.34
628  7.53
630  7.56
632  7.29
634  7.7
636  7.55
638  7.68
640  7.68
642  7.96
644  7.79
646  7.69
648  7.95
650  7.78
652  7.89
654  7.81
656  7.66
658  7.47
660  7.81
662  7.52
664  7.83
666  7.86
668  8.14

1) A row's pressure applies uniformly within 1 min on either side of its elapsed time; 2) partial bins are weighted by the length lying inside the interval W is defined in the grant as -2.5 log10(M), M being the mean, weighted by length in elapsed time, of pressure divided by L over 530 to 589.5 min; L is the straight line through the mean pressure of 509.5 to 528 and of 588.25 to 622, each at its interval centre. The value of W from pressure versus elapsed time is 0.14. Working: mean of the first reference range 6.74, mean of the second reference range 7.3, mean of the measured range 6.17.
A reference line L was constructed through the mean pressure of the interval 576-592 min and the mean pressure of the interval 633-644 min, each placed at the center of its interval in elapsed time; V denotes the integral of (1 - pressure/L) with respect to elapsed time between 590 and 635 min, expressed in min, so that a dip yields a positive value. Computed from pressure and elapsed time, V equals 1.3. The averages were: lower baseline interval 7.42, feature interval 7.35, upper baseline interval 7.72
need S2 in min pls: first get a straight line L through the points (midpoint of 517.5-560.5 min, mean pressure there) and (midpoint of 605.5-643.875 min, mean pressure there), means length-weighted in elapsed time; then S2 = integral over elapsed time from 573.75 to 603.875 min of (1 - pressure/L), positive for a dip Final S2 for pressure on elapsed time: -3.4 min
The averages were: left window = 5.52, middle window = 7.37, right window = 7.44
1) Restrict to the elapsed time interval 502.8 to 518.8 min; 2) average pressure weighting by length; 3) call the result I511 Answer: 7.16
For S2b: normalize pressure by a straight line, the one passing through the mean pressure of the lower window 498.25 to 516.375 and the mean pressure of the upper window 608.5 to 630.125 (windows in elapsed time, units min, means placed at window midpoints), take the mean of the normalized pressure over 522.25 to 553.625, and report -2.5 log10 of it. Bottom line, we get 0.358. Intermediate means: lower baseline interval 7.22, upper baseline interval 7.35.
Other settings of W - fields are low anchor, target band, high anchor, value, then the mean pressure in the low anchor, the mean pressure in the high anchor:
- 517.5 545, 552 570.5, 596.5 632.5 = -0.05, 5.52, 7.32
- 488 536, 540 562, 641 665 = 0.29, 6.72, 7.76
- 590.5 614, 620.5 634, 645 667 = 0.00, 7.28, 7.75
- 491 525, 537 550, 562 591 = 0.45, 7.07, 7.26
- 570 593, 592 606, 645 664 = 0.02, 7.35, 7.74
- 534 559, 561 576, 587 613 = -0.17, 5.12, 7.3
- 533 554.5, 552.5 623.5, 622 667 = -0.17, 4.93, 7.68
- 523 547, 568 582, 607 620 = -0.17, 5.2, 7.22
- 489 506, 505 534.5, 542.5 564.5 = 0.02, 7.26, 5.65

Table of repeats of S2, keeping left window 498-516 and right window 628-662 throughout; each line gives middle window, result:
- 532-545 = 4.6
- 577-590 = 0.1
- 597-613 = 0.6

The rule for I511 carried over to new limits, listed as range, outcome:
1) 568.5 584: 7.29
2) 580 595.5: 7.44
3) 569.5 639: 7.36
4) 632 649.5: 7.72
